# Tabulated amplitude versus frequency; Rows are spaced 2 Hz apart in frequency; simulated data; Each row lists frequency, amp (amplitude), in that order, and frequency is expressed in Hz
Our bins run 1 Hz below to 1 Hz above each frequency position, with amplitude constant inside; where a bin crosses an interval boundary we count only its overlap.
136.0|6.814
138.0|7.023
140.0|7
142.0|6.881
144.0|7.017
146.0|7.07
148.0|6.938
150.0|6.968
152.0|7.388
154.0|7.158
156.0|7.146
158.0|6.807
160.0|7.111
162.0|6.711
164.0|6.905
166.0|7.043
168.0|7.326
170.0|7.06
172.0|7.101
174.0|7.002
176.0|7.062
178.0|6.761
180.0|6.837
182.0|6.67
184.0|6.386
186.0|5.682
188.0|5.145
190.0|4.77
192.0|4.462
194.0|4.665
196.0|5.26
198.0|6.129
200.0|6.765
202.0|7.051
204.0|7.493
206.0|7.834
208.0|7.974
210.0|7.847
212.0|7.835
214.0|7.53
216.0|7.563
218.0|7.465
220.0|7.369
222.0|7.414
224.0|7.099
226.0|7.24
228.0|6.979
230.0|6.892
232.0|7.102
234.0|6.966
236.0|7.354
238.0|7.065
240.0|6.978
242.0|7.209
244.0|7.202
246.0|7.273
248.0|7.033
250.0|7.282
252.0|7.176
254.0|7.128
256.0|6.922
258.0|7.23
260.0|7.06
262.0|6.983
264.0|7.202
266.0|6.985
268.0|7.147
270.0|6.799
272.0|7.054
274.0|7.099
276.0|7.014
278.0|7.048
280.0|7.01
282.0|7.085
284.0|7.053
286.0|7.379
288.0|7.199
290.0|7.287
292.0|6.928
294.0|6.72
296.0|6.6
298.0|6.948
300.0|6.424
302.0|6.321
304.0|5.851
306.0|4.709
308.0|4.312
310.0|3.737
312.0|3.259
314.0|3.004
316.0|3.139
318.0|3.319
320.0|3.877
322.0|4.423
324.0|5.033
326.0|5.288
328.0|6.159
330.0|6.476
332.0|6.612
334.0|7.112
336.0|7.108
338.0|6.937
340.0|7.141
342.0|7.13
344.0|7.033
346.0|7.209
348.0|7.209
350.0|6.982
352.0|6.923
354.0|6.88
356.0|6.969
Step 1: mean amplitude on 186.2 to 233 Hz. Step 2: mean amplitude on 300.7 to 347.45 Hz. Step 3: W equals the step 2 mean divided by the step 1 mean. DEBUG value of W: 0.8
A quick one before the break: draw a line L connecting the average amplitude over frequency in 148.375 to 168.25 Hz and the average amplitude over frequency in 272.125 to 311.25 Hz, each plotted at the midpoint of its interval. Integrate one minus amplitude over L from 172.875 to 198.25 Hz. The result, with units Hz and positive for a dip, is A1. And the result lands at 3.7 Hz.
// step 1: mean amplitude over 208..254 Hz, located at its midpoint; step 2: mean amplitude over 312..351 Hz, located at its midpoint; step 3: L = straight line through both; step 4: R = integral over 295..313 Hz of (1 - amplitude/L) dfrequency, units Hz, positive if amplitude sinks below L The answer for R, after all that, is 2.5 Hz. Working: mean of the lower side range 7.28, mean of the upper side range 5.79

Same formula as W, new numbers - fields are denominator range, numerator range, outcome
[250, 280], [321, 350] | 0.92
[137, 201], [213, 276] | 1.09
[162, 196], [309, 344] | 0.85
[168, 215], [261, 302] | 1.06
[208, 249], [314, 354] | 0.82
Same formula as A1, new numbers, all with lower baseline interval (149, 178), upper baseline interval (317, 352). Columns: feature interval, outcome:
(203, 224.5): -2.52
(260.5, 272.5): -0.90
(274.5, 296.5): -2.04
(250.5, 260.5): -0.79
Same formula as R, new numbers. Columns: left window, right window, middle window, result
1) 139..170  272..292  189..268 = 1.23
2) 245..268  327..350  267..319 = 7.54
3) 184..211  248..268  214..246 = -2.41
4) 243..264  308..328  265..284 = -2.86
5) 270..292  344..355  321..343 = 2.32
